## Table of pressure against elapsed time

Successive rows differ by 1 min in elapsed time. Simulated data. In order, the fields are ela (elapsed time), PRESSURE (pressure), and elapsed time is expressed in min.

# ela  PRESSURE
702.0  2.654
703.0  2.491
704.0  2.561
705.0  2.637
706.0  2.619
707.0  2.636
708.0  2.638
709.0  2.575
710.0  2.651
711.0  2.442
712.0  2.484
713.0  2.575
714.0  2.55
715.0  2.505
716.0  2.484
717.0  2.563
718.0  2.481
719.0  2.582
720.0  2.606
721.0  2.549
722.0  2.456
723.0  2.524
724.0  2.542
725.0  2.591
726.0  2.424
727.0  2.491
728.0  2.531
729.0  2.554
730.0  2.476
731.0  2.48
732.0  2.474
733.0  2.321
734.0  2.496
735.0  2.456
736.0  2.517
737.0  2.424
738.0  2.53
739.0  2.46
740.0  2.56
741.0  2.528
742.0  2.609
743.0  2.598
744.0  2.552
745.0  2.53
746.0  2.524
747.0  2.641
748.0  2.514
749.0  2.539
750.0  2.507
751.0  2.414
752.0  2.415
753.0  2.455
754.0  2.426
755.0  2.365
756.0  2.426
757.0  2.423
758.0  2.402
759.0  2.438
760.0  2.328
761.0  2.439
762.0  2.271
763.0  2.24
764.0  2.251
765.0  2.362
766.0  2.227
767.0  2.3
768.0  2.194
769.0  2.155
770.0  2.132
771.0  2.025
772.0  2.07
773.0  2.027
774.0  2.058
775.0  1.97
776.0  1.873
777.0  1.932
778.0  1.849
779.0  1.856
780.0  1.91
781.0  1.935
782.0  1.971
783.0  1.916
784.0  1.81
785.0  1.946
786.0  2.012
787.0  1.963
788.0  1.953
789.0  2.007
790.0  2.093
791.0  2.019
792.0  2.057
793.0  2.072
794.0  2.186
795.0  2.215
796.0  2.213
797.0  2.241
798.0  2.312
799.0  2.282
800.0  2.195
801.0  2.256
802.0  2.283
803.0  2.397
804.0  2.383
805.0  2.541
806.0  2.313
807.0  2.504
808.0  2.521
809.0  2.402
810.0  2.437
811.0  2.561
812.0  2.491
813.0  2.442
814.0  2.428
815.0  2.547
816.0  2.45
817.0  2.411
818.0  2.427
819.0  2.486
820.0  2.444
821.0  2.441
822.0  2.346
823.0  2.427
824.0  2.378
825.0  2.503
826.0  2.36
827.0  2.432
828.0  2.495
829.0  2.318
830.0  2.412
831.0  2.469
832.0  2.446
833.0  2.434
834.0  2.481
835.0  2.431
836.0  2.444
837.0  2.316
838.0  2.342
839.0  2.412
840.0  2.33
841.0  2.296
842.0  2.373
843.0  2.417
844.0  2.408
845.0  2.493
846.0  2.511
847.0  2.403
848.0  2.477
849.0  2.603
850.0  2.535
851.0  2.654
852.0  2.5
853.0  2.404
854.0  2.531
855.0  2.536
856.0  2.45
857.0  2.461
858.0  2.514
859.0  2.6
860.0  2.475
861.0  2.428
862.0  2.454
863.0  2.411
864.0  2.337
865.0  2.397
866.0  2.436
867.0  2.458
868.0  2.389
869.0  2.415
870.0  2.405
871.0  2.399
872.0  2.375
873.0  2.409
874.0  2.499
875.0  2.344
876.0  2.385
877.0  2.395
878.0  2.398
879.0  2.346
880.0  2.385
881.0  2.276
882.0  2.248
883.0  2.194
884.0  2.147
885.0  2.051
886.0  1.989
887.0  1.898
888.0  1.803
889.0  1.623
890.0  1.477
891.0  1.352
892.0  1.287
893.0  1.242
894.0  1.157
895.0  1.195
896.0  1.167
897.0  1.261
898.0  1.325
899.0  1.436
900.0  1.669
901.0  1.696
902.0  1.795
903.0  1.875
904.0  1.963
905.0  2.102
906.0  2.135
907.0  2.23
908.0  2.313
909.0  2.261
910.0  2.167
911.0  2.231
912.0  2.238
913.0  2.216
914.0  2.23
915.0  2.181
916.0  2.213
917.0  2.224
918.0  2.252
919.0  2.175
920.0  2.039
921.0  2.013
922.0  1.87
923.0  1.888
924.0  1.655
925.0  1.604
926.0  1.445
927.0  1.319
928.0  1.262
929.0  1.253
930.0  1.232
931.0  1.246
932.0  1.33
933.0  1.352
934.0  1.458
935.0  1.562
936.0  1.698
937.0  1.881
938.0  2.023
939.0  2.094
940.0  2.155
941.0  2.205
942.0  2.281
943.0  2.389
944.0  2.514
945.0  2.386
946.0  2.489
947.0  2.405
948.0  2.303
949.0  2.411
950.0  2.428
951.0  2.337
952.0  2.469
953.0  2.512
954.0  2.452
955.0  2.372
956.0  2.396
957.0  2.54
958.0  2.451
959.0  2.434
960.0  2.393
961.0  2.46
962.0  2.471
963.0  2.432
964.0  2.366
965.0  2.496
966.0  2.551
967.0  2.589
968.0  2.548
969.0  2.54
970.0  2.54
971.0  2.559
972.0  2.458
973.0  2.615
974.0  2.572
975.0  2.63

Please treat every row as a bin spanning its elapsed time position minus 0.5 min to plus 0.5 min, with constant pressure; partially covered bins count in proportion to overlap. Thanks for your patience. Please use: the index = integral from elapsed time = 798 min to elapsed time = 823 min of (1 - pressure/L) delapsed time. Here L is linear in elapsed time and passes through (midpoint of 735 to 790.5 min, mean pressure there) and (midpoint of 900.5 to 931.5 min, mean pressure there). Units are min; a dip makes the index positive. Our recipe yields -3.1 min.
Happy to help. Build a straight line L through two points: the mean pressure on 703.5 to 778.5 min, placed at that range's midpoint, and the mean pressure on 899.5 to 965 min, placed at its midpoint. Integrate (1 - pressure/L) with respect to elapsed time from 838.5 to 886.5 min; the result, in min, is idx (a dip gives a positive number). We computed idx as -4.5 min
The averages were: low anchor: 2.42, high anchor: 2.07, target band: 2.4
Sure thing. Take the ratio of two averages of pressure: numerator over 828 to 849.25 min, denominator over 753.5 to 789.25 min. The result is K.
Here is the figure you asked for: 1.1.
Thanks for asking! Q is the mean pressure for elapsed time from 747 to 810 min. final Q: 2.21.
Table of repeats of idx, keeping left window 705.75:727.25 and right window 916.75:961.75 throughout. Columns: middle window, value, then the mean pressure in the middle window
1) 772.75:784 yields 2.2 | 1.93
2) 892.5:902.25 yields 3.4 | 1.38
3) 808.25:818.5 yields -0.6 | 2.46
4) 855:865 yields -1.1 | 2.46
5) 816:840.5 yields -1.4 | 2.42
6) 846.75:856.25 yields -1.2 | 2.51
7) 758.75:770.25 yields 0.7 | 2.28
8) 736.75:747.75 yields -0.3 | 2.54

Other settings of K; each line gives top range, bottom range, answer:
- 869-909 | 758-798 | 0.93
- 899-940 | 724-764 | 0.75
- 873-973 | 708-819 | 0.88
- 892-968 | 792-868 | 0.83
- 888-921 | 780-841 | 0.80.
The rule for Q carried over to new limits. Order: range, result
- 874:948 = 1.91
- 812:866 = 2.44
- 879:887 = 2.18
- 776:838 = 2.27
